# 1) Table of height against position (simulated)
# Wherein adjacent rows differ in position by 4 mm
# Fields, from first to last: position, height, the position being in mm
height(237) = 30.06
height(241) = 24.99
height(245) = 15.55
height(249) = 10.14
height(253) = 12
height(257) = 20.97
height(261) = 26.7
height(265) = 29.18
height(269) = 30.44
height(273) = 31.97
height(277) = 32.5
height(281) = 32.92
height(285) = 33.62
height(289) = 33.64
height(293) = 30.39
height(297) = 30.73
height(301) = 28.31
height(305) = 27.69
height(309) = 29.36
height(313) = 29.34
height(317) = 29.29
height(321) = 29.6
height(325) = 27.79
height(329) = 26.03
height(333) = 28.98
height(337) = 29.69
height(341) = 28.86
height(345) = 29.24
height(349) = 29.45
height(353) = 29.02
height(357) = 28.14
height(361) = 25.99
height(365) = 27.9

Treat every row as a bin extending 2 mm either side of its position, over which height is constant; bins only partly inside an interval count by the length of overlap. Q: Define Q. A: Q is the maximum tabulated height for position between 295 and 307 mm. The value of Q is 30.73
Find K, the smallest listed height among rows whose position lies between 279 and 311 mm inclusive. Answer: 27.69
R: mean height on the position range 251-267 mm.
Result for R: 22.2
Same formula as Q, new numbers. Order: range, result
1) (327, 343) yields 29.69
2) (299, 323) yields 29.6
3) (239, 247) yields 24.99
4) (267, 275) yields 31.97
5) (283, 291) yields 33.64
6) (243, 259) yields 20.97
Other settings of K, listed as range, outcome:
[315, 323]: 29.29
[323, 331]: 26.03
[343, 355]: 29.02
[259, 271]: 26.7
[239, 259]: 10.14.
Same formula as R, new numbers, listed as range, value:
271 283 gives 32.5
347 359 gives 28.9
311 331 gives 28.4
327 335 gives 27.5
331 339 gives 29.3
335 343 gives 29.3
